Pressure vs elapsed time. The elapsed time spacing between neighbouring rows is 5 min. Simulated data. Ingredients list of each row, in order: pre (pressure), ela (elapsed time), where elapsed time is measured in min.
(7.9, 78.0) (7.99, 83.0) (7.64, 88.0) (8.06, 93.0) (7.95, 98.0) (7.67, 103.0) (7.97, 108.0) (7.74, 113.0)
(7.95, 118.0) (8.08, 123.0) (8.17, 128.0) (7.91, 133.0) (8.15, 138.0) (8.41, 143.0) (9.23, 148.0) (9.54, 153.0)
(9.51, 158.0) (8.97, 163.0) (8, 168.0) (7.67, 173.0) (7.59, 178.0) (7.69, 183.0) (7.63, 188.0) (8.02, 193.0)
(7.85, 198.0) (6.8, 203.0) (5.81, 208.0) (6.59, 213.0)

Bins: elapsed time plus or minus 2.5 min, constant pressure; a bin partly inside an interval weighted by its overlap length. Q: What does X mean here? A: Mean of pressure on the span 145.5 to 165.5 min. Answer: 9.31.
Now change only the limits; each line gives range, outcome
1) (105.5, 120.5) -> 7.89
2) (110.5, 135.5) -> 7.97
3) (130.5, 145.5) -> 8.16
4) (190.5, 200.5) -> 7.93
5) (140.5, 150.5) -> 8.82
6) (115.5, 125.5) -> 8.02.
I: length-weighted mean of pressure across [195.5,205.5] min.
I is 7.33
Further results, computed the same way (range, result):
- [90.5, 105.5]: 7.89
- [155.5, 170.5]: 8.83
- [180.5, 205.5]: 7.6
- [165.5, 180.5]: 7.75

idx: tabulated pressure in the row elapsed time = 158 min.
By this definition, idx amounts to 9.51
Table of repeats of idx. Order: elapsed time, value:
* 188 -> 7.63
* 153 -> 9.54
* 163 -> 8.97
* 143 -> 8.41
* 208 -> 5.81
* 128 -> 8.17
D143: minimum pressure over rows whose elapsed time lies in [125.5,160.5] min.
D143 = 7.91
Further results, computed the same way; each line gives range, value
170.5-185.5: 7.59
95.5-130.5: 7.67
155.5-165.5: 8.97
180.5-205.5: 6.8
